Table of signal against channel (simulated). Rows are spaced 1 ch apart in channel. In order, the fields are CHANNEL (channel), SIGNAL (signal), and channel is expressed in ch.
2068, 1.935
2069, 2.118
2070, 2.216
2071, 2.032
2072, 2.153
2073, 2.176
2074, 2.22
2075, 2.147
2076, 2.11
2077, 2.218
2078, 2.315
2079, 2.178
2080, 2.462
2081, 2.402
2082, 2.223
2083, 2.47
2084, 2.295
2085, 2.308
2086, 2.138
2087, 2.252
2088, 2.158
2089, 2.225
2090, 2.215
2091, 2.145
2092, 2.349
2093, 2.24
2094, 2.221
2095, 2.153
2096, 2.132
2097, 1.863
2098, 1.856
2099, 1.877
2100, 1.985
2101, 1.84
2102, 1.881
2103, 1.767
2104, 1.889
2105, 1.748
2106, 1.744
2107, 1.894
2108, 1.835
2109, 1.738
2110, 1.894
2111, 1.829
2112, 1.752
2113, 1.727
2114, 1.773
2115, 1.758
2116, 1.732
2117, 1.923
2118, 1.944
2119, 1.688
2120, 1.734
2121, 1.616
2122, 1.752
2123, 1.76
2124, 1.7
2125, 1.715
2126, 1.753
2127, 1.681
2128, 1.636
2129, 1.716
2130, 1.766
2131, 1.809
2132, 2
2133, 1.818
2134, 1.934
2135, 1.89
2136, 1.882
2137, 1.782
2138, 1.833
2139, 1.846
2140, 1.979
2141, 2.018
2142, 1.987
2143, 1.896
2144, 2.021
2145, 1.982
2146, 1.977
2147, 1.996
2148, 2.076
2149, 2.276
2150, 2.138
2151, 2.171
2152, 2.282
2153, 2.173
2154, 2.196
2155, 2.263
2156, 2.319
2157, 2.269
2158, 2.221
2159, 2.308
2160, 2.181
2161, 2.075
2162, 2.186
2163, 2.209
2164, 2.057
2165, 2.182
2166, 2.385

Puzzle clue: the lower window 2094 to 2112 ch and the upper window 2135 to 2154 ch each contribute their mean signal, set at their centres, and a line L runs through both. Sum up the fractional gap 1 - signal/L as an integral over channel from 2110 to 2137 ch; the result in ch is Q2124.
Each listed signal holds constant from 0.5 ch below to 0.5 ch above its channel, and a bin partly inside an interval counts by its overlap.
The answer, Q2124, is 2.3 ch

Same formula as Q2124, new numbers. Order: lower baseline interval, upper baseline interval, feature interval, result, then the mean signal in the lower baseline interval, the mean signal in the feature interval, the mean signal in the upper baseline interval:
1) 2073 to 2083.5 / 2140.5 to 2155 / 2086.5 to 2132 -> 6.4 ch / 2.27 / 1.88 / 2.09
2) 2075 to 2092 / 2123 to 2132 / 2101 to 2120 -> 1.3 ch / 2.26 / 1.81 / 1.74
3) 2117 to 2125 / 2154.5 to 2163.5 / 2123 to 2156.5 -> 0.6 ch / 1.75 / 1.95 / 2.23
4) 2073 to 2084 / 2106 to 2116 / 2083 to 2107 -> -0.3 ch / 2.27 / 2.06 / 1.79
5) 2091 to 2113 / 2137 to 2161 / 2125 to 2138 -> 1.5 ch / 1.93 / 1.8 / 2.1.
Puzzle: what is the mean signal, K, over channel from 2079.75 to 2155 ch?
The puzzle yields 1.96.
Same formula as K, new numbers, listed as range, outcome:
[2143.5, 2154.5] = 2.12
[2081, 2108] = 2.07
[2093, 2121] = 1.86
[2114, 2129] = 1.74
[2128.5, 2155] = 1.98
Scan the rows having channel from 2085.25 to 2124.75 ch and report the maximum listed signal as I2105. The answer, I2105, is 2.349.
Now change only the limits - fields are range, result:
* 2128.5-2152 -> 2.282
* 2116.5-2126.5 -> 1.944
